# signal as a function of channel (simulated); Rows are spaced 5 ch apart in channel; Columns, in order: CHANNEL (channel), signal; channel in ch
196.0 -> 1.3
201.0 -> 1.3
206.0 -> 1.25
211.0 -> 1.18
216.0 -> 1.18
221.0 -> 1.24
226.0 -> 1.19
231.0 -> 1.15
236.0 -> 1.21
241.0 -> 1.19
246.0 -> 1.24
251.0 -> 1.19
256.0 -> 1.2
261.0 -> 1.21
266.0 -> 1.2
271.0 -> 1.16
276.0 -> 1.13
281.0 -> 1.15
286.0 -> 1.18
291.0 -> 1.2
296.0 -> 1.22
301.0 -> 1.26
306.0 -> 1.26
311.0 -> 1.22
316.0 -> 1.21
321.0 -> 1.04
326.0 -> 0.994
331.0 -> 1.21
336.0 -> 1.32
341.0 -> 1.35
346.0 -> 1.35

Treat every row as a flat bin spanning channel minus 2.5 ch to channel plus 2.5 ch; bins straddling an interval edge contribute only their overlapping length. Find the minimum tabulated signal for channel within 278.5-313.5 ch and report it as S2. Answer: 1.15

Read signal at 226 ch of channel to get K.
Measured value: 1.19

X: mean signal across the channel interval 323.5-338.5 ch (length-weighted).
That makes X 1.17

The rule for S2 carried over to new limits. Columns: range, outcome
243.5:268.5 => 1.19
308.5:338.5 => 0.994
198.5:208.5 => 1.25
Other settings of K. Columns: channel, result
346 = 1.35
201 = 1.3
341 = 1.35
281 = 1.15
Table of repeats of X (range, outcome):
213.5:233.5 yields 1.19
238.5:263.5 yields 1.21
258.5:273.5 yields 1.19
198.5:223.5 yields 1.23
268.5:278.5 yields 1.15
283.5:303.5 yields 1.21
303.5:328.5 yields 1.14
